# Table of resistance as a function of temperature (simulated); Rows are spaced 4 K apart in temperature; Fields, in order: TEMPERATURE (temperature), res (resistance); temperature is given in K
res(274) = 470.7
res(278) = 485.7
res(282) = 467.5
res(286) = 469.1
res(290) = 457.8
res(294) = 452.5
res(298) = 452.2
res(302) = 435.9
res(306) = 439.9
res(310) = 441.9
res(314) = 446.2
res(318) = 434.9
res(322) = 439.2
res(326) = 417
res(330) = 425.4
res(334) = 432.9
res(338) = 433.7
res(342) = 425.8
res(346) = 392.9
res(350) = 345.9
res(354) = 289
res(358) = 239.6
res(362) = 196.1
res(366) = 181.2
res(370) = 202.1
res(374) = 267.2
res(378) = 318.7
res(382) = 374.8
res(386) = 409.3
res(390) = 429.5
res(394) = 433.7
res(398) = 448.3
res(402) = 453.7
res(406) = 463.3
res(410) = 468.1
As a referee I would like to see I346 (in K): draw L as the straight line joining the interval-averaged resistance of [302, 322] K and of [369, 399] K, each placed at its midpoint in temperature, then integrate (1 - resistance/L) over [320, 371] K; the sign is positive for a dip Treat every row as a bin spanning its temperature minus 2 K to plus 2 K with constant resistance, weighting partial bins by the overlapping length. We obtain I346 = 8.13 K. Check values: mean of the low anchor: 440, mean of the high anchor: 363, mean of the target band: 343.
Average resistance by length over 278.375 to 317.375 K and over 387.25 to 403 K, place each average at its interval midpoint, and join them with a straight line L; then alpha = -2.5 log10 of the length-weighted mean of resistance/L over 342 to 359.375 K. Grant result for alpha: 0.32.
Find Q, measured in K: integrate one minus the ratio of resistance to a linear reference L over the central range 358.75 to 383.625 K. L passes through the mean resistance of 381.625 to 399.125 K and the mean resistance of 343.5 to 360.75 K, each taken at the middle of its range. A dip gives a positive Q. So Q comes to 7.9 K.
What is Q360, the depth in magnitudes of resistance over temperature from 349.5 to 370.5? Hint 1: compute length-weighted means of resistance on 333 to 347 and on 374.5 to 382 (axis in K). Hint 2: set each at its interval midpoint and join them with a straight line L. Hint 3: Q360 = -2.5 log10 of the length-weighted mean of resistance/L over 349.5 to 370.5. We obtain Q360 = 0.49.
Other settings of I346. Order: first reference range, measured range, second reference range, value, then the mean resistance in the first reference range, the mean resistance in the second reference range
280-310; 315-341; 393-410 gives 1.3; 453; 453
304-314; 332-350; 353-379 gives -4.8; 442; 237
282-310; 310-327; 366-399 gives -0.5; 452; 347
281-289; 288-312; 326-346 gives 0.4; 467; 425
